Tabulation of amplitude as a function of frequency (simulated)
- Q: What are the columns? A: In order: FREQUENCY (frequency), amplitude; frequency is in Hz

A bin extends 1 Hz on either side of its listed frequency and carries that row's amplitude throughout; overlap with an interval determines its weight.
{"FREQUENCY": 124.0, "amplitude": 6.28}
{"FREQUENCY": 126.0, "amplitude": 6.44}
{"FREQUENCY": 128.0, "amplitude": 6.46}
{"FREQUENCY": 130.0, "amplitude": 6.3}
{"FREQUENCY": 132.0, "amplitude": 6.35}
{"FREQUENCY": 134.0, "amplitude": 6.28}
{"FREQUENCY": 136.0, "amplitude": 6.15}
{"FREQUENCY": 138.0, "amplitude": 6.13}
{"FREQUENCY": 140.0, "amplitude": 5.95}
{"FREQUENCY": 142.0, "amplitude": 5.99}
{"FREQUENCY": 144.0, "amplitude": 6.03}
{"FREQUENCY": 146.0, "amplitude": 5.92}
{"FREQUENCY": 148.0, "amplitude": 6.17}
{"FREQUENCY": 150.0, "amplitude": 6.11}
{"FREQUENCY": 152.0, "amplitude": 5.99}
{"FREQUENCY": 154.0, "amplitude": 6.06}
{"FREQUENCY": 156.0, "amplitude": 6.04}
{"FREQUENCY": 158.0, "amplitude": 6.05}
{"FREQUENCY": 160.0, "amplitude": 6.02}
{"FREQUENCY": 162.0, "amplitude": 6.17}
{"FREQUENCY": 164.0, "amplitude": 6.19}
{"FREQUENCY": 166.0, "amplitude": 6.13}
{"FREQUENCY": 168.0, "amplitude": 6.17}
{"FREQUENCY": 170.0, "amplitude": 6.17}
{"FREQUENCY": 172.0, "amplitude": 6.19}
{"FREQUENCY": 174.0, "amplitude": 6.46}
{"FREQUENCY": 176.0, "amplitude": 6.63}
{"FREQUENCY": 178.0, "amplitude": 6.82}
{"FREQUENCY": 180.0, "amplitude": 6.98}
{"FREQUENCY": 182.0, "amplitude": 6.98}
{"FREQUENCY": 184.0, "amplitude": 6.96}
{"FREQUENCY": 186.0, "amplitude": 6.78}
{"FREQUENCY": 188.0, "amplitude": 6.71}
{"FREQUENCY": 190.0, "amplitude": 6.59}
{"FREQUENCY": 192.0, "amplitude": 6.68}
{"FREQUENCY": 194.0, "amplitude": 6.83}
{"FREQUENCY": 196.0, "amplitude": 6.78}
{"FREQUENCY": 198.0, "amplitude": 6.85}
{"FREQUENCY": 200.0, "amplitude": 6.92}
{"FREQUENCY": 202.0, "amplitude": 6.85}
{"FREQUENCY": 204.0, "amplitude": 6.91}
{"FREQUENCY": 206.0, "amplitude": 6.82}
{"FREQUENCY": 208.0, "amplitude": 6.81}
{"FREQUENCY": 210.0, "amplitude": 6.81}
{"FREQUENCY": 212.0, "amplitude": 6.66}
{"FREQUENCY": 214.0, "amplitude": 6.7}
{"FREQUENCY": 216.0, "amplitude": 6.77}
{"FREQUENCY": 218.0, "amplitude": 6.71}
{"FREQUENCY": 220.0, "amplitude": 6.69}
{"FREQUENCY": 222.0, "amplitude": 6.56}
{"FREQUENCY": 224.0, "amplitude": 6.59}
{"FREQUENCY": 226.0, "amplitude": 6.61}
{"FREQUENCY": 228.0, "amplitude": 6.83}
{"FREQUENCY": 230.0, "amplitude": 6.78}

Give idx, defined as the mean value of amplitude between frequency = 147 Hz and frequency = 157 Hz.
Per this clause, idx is 6.07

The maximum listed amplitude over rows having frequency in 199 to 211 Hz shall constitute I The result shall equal 6.92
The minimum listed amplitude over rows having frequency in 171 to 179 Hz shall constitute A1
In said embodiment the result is 6.19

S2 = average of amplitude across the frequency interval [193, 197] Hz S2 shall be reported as 6.8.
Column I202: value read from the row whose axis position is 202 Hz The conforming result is 6.85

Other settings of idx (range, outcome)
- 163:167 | 6.16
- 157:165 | 6.11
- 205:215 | 6.76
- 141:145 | 6.01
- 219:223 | 6.62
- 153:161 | 6.04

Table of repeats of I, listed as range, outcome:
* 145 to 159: 6.17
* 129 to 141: 6.35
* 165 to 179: 6.82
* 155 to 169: 6.19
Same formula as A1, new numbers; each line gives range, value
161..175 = 6.13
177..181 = 6.82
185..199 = 6.59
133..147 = 5.92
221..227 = 6.56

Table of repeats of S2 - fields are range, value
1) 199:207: 6.88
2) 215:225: 6.66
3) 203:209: 6.85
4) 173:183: 6.77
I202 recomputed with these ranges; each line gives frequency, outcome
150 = 6.11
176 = 6.63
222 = 6.56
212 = 6.66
